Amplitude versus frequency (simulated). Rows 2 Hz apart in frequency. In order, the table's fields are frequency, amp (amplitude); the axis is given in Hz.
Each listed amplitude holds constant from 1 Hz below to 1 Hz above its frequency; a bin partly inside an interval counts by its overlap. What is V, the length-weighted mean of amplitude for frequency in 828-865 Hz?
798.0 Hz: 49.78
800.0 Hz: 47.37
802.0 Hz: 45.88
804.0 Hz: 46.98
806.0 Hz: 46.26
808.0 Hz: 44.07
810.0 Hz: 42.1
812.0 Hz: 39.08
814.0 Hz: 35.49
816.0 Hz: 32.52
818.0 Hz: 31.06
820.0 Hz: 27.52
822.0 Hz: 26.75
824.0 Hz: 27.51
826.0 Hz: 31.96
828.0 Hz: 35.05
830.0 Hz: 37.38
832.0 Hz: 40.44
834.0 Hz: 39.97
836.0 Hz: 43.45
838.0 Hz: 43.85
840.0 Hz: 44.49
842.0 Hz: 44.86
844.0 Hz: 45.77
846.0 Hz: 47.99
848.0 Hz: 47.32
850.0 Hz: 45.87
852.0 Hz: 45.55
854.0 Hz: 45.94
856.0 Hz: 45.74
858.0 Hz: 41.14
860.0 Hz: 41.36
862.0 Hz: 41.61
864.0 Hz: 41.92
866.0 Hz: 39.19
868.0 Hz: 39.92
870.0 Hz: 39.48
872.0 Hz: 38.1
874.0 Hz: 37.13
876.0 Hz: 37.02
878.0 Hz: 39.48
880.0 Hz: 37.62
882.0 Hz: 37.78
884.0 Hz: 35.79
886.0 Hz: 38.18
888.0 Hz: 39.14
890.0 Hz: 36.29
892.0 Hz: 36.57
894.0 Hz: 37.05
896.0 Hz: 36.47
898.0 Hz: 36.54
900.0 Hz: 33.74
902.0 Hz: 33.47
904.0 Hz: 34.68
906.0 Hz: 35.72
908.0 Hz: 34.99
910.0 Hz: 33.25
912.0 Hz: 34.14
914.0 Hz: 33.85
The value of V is 43.4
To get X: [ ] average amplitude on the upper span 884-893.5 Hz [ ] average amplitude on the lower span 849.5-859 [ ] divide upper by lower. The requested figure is 0.83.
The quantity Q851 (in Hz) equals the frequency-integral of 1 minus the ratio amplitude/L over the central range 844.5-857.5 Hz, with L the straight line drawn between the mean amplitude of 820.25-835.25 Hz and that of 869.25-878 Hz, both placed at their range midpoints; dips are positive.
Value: -3.7 Hz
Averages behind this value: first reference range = 34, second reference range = 38.1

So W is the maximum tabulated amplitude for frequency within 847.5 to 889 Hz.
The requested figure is 47.32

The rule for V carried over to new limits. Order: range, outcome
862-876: 39.3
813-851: 38.4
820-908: 39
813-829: 31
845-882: 41.7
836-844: 44.5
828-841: 41.1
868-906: 37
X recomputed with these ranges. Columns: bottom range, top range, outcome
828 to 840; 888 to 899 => 0.90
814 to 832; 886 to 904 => 1.13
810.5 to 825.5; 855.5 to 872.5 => 1.29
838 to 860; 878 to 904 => 0.81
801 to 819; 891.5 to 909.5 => 0.88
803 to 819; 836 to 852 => 1.15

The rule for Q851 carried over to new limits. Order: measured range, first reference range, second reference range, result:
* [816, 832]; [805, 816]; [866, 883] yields 3.3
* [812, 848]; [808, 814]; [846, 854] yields 4.8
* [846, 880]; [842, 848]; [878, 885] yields 0.3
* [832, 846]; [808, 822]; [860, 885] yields -2.8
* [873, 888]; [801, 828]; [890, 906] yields -0.8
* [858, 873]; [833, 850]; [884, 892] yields 0.3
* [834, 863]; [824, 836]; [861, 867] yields -4.1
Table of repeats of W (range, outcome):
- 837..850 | 47.99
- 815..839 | 43.85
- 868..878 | 39.92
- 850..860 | 45.94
